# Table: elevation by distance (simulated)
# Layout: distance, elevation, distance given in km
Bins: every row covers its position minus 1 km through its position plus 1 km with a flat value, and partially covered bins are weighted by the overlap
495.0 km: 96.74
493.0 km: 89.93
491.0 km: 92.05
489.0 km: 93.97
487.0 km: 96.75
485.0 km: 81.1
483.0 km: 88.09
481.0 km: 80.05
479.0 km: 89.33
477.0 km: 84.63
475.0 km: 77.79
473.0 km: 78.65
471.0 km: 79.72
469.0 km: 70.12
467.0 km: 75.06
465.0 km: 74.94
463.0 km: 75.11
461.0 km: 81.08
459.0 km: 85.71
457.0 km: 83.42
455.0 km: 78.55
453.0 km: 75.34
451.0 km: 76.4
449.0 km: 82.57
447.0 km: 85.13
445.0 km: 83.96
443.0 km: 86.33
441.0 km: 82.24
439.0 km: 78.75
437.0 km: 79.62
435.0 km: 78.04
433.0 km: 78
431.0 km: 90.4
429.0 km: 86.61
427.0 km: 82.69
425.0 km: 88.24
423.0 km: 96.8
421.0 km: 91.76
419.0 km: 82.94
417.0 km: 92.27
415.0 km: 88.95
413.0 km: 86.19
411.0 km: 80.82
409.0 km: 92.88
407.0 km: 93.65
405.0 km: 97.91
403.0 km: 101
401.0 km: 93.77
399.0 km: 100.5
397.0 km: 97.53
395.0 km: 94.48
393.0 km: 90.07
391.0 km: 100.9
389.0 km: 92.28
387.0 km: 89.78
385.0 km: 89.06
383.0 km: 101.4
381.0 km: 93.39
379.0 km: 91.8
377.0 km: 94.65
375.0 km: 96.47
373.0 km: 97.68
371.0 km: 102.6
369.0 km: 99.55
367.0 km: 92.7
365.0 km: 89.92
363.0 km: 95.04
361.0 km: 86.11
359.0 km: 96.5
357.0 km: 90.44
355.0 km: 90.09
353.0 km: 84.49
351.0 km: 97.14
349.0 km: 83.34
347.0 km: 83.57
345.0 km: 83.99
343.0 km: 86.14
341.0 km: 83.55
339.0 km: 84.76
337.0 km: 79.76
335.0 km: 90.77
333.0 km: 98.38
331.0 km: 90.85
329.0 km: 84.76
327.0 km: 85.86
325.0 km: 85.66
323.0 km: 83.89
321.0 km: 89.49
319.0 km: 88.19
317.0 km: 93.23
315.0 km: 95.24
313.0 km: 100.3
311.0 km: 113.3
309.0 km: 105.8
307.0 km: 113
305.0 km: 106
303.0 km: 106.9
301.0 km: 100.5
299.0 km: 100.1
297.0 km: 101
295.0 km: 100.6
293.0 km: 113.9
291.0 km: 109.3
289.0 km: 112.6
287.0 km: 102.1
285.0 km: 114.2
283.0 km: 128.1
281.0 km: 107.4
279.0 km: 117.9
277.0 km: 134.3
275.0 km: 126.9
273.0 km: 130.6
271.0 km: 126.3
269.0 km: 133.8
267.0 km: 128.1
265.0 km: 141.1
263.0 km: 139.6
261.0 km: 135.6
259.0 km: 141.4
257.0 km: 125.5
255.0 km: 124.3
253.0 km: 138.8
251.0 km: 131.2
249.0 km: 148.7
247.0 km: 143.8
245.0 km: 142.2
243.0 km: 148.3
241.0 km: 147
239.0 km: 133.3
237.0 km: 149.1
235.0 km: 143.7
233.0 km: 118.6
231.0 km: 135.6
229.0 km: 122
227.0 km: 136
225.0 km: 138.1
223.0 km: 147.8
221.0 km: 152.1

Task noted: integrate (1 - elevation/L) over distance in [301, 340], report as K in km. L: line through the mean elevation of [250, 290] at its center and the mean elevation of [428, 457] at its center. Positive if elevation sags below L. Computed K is 6.6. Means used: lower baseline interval 127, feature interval 94.7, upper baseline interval 81.6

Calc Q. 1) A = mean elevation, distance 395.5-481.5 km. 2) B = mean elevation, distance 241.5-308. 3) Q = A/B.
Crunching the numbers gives 0.69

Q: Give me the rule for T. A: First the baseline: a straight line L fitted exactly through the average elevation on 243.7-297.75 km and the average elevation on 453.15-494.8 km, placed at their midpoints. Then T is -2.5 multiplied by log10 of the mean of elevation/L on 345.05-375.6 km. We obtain 0.163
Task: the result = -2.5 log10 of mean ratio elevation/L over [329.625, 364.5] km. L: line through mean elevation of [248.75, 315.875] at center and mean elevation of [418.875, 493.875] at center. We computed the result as 0.19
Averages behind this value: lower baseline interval 119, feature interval 88.5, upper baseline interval 83.2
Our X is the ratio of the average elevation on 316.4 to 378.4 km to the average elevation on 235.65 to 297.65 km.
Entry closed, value 0.7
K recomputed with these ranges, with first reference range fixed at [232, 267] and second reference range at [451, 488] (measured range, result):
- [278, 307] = 4.1 km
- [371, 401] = 2.1 km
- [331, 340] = 2.1 km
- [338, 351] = 3.2 km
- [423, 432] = 0.4 km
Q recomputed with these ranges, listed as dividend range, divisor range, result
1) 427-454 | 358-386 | 0.86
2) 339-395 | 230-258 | 0.67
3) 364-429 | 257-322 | 0.81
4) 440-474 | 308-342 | 0.87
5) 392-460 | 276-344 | 0.87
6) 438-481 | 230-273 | 0.59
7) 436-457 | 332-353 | 0.93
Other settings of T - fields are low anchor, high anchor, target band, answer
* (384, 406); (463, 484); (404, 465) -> 0.04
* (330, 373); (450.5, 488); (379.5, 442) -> -0.06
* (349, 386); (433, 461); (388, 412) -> -0.07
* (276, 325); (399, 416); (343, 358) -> 0.14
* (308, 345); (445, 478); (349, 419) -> -0.09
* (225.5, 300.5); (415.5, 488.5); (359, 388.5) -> 0.08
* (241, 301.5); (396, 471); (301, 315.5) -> 0.10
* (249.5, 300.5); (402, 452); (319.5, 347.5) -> 0.25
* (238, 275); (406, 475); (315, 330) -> 0.31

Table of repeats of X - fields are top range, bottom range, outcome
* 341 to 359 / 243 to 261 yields 0.64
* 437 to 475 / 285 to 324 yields 0.78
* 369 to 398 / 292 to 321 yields 0.93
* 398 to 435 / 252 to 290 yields 0.71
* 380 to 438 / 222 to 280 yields 0.67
